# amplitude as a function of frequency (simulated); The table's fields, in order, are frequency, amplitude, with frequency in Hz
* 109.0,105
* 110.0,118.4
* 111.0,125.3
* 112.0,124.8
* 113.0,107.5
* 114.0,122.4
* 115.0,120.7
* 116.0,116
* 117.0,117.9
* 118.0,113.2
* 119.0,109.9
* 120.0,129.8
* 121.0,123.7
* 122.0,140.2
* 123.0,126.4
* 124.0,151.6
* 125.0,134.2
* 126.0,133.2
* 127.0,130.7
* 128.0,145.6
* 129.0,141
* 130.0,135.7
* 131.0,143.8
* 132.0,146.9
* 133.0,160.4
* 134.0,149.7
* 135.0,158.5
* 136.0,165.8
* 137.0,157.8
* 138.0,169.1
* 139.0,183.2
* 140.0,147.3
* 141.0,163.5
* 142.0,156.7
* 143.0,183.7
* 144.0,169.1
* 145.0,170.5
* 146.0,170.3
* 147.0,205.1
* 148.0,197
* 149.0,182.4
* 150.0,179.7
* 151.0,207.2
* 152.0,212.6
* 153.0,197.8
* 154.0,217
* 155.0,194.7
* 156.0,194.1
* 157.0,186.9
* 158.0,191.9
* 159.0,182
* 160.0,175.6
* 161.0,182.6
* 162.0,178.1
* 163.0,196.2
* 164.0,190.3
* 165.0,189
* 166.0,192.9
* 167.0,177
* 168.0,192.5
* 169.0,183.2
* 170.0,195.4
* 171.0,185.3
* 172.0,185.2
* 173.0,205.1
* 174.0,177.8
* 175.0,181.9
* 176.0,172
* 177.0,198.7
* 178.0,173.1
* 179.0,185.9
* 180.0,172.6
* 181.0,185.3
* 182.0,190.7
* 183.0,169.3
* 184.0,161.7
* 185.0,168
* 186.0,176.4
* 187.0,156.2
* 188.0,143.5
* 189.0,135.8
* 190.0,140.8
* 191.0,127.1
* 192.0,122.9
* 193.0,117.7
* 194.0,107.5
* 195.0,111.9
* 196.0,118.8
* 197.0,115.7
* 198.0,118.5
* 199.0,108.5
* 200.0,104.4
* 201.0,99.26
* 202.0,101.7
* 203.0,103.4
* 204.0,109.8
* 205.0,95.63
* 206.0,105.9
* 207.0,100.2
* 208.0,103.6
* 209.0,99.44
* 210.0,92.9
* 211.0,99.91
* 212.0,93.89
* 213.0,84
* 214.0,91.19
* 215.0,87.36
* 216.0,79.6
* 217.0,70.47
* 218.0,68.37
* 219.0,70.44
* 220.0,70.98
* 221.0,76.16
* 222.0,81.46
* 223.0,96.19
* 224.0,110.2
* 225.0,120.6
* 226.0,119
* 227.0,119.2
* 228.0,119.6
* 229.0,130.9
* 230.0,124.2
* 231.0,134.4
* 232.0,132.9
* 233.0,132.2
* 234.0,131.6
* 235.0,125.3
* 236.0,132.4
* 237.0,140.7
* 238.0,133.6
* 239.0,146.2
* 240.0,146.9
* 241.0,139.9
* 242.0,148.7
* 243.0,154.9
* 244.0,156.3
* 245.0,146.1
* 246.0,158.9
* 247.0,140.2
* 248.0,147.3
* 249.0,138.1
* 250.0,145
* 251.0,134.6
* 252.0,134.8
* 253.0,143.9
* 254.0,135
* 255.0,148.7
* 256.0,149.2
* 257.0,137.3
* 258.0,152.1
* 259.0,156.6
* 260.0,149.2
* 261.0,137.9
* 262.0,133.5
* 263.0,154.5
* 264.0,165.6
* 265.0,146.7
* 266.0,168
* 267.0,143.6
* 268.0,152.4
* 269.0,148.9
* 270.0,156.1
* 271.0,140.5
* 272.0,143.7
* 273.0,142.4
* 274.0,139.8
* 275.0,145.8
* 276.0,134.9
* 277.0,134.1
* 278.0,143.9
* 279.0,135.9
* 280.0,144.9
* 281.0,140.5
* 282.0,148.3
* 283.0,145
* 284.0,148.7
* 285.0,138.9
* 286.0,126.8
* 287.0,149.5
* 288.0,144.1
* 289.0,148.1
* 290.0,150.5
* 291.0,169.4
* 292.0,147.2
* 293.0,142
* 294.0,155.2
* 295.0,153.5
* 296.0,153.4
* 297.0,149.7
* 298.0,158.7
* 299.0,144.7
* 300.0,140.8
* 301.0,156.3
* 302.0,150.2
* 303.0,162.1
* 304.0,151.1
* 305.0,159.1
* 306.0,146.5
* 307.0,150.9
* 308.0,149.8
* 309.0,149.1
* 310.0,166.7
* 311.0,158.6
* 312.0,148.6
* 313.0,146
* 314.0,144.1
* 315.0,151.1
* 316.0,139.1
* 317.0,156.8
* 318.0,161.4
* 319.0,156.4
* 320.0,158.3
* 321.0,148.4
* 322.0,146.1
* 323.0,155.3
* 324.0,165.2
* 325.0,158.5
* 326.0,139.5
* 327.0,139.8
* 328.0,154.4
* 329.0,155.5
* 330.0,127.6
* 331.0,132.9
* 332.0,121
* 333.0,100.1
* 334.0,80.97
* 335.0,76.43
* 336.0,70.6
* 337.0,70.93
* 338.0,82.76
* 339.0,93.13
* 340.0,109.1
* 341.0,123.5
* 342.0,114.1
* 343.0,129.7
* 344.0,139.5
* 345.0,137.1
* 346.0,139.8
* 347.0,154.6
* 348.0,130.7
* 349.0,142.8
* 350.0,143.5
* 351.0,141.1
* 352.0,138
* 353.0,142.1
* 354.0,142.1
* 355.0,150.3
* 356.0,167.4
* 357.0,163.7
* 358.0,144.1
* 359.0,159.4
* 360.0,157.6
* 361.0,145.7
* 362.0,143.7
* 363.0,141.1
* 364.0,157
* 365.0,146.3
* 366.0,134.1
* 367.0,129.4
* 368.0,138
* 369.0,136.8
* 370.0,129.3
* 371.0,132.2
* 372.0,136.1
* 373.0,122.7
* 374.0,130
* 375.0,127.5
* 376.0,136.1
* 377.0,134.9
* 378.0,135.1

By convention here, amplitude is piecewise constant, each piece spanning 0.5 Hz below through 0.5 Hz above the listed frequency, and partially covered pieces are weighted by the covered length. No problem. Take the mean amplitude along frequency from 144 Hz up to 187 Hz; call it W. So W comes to 186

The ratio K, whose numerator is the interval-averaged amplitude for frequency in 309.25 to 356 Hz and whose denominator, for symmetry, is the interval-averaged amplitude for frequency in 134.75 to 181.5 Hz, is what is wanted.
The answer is 0.73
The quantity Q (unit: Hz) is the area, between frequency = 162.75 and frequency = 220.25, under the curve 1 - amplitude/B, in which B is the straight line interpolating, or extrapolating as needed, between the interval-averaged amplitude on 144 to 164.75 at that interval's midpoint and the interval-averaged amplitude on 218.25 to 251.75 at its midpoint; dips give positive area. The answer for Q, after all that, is 9.3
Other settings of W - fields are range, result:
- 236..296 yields 146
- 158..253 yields 137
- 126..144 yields 155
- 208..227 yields 90.7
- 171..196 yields 161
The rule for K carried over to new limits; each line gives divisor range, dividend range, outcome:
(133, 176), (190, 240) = 0.60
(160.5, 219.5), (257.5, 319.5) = 1.06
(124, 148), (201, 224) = 0.57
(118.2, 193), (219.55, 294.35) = 0.82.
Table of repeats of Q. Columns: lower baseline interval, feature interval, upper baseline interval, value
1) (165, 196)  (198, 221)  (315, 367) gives 9.7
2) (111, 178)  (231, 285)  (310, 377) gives 1.8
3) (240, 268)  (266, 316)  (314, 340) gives -3.7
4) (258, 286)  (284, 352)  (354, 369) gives 3.2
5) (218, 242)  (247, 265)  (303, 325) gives -2.2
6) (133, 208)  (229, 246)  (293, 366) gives 1.6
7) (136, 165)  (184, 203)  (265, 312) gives 5.1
